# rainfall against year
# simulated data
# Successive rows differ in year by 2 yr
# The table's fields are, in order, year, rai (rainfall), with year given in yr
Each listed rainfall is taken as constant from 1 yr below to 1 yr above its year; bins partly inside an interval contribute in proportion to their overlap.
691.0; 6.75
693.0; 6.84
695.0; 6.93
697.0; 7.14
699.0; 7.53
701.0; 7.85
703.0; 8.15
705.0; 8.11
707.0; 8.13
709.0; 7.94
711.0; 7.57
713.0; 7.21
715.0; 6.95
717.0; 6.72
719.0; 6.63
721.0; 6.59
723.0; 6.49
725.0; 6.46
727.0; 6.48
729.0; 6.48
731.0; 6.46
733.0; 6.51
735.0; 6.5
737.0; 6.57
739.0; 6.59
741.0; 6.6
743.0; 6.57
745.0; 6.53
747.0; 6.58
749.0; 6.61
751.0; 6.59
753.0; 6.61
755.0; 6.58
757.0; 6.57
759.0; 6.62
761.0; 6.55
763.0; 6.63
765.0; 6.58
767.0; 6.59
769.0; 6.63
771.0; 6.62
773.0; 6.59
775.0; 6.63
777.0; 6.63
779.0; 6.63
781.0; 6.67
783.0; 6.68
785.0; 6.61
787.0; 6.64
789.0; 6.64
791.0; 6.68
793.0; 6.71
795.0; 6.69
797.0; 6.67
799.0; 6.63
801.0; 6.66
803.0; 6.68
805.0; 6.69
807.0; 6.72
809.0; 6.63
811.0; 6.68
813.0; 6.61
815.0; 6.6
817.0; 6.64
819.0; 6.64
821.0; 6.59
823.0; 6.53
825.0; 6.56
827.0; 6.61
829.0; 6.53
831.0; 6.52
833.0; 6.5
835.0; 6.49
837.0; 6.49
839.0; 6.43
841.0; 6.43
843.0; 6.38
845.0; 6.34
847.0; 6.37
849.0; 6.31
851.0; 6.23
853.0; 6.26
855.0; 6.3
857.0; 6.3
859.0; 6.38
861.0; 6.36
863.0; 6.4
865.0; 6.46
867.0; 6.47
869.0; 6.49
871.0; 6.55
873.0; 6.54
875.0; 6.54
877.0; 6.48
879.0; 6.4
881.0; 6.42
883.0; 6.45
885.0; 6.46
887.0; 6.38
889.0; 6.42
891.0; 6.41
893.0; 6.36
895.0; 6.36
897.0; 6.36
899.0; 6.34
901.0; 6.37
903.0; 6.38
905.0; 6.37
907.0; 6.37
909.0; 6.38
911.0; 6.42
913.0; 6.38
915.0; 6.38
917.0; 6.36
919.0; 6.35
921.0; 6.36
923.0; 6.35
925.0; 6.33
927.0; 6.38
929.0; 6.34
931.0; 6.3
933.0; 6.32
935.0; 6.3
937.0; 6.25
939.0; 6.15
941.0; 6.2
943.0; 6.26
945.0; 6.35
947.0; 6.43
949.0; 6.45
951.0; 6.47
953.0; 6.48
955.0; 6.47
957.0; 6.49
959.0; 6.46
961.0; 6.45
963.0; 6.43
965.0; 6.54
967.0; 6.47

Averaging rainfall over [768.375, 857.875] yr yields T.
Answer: 6.56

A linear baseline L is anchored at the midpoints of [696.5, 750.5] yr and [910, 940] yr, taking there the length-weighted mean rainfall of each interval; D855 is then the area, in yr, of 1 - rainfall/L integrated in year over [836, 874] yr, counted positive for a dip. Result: 0.9 yr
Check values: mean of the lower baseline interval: 6.96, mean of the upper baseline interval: 6.33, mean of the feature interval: 6.39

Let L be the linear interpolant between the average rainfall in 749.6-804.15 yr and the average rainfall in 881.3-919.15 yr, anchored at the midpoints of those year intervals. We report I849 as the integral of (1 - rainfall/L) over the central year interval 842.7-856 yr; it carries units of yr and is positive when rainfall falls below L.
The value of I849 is 0.36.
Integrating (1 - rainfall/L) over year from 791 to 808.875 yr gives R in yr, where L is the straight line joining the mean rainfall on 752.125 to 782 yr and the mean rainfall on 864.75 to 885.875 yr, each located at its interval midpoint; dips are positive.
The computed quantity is -0.3 yr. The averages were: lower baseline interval 6.61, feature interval 6.68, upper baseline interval 6.48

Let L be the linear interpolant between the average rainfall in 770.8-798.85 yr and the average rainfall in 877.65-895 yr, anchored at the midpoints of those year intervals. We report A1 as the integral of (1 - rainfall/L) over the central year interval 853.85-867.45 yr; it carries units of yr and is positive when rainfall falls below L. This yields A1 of 0.20 yr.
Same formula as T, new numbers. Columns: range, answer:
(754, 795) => 6.63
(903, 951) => 6.34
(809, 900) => 6.45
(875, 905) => 6.4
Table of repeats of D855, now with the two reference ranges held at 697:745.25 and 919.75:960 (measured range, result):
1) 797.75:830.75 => 0.49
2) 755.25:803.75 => 1.35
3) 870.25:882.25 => 0.10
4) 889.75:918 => 0.38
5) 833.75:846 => 0.41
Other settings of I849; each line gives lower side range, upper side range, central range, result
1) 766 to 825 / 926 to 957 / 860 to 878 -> 0.0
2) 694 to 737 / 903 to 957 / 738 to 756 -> 1.0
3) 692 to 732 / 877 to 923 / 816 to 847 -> 0.7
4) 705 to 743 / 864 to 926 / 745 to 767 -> 0.6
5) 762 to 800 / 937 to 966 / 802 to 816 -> -0.1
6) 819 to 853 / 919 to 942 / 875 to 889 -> -0.1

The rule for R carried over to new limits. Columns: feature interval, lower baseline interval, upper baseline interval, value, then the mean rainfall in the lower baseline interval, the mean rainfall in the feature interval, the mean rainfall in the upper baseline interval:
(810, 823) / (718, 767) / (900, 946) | -0.31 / 6.56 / 6.62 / 6.33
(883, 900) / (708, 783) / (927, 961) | 0.14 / 6.67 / 6.39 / 6.36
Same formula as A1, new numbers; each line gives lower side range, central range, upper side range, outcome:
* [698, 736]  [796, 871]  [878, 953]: 1.8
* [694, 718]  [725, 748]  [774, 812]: 2.2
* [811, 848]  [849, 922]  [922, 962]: 0.5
